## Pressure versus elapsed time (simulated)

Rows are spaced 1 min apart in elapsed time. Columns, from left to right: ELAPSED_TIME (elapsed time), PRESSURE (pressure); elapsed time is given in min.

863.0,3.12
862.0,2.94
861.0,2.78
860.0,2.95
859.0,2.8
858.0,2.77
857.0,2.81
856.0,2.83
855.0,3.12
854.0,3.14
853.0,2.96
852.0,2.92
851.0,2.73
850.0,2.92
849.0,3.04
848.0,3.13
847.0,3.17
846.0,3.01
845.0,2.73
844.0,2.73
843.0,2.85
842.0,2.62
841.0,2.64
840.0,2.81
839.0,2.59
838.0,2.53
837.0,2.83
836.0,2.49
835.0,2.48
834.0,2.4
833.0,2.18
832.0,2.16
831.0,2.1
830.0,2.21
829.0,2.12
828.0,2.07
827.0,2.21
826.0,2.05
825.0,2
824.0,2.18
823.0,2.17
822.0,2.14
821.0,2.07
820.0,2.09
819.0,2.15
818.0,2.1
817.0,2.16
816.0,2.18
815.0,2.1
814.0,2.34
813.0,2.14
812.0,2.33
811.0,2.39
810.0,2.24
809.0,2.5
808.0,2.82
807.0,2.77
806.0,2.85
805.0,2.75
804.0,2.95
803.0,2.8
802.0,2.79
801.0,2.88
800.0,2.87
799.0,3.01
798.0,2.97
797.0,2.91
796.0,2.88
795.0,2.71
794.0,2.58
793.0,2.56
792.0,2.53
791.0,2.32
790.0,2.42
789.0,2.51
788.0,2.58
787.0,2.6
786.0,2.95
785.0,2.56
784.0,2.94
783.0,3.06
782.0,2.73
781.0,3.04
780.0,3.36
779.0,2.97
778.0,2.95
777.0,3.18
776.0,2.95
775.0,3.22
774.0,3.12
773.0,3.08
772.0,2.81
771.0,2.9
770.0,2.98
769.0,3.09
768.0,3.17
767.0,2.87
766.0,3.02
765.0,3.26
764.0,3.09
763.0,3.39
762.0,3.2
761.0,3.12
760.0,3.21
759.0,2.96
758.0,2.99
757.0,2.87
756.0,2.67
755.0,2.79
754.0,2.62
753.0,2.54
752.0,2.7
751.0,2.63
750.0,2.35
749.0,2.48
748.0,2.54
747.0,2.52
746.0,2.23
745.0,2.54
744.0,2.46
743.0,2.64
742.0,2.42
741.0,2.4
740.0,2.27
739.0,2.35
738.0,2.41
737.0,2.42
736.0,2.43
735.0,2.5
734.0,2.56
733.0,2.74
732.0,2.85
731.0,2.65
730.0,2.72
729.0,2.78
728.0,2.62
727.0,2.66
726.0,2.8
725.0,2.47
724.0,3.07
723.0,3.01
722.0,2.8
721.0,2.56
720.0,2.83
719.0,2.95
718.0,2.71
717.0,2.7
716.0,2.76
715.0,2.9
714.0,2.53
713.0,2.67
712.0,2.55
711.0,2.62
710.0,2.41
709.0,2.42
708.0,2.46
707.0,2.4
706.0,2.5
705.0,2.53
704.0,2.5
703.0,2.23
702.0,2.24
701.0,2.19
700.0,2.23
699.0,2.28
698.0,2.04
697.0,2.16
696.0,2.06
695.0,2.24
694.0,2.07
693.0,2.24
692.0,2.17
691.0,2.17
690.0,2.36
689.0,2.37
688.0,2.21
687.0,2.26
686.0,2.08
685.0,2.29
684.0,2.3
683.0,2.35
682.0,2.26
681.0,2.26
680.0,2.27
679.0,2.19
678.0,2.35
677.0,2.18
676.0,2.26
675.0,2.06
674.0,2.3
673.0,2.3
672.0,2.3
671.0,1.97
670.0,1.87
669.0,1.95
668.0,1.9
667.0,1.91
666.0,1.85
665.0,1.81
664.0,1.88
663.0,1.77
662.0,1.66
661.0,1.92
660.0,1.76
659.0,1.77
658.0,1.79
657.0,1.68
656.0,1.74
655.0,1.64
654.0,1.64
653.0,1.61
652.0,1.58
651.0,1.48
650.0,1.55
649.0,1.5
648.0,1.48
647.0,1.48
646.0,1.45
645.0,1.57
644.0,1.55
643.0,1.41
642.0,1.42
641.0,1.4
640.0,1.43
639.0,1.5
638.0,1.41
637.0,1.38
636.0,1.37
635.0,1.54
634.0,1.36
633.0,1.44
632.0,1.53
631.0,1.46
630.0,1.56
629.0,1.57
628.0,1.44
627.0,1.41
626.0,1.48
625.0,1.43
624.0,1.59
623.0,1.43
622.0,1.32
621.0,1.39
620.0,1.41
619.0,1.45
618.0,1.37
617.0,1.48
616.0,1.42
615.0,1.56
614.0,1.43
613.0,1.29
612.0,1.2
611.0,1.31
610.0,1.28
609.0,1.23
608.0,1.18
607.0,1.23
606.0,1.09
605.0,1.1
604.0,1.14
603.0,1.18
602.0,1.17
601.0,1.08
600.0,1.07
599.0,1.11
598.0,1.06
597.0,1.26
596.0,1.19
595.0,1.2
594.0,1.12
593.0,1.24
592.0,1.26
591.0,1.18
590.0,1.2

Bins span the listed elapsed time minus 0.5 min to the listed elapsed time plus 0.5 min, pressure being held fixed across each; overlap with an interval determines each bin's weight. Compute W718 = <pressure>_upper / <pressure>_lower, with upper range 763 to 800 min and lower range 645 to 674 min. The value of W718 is 1.64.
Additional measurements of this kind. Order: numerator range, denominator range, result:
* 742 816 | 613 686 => 1.63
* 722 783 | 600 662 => 1.94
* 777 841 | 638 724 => 1.20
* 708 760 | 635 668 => 1.64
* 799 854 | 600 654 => 1.80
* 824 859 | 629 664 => 1.68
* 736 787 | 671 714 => 1.23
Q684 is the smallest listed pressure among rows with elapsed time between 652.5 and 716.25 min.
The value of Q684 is 1.61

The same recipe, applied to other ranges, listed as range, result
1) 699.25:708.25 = 2.19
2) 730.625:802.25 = 2.23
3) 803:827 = 2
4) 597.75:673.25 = 1.06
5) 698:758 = 2.04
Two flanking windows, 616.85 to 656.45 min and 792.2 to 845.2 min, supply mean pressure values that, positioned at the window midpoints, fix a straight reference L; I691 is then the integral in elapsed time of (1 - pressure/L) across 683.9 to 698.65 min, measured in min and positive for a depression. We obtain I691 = -3.50 min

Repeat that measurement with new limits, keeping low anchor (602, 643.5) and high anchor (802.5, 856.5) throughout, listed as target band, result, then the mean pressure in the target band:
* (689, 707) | -4.63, 2.26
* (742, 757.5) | -3.64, 2.57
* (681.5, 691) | -2.98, 2.27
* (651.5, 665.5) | -1.39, 1.73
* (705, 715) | -3.59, 2.53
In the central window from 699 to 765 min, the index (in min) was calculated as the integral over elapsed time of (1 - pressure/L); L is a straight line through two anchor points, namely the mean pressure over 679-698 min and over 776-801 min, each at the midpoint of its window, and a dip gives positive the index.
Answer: -4.33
